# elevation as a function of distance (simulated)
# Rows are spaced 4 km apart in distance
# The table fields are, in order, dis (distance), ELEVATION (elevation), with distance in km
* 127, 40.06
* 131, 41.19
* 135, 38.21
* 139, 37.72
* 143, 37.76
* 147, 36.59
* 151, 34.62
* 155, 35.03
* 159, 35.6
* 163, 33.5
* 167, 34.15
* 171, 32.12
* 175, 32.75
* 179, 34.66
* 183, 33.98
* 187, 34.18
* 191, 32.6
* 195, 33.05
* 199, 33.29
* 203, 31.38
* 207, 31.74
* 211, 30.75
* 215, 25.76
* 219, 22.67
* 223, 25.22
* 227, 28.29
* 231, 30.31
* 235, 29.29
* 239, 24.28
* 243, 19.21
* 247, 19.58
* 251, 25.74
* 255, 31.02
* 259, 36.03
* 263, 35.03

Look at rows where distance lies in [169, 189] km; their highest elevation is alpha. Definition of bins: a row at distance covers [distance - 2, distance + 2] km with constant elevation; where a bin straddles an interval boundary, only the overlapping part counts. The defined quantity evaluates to 34.66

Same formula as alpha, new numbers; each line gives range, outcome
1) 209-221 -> 30.75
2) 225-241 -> 30.31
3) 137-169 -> 37.76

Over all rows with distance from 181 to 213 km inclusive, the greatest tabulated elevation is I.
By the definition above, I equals 34.18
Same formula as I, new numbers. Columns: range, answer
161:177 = 34.15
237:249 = 24.28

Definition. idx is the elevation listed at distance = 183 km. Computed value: 33.98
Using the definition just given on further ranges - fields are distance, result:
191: 32.6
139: 37.72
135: 38.21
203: 31.38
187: 34.18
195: 33.05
